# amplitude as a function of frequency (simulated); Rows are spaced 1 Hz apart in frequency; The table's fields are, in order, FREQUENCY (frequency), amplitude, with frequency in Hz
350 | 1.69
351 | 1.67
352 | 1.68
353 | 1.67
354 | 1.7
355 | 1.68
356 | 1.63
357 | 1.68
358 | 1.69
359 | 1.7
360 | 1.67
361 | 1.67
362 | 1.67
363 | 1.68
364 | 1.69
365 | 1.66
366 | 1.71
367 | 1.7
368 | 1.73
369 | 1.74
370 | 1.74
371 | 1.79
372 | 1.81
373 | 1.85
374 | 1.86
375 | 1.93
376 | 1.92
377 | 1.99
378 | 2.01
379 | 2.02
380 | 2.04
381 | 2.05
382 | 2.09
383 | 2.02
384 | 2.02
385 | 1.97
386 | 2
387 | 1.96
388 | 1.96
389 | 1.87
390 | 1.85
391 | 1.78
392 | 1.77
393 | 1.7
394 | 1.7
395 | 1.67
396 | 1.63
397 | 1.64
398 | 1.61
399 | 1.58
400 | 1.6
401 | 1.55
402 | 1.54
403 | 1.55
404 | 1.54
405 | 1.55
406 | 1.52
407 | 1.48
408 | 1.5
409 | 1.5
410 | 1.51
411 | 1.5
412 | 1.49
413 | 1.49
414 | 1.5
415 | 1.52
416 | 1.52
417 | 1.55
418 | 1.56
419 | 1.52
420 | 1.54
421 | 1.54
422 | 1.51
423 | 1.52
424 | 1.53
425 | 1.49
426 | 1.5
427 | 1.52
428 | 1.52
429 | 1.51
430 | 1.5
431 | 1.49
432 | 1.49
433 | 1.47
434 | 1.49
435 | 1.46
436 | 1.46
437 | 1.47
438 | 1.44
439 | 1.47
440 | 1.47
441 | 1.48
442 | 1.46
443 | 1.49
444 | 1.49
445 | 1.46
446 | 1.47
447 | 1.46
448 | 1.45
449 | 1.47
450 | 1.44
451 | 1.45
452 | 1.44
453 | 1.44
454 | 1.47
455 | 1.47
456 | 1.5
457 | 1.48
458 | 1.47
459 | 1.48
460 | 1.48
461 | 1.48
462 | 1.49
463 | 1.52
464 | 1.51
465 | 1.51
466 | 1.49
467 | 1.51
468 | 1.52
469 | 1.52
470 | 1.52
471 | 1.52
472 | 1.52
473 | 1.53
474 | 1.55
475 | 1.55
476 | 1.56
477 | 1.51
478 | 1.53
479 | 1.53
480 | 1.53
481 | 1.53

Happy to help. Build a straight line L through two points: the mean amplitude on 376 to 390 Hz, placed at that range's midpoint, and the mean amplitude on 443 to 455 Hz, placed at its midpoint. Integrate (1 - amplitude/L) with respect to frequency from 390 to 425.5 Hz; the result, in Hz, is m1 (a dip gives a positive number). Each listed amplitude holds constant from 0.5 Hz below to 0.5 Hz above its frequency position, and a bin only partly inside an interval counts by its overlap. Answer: 4.46 Hz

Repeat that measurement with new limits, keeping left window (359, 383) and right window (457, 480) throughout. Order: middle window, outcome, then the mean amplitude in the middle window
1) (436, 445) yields 0.8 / 1.47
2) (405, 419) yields 1.5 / 1.51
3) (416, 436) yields 1.7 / 1.51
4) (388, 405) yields 0.8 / 1.67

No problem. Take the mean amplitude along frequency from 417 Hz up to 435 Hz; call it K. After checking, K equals 1.51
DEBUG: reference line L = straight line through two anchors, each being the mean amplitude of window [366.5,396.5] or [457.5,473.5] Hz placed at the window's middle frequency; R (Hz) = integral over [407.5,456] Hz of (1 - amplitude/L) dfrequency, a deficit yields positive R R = 4.7 Hz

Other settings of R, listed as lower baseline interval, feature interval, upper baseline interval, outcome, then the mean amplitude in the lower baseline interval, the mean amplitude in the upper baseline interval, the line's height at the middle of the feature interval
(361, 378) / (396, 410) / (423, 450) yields 0.69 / 1.78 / 1.48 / 1.63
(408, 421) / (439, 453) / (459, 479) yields 0.49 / 1.52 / 1.52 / 1.52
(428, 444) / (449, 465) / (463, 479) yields 0.32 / 1.48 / 1.52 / 1.51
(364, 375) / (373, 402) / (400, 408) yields -3.48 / 1.76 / 1.53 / 1.64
